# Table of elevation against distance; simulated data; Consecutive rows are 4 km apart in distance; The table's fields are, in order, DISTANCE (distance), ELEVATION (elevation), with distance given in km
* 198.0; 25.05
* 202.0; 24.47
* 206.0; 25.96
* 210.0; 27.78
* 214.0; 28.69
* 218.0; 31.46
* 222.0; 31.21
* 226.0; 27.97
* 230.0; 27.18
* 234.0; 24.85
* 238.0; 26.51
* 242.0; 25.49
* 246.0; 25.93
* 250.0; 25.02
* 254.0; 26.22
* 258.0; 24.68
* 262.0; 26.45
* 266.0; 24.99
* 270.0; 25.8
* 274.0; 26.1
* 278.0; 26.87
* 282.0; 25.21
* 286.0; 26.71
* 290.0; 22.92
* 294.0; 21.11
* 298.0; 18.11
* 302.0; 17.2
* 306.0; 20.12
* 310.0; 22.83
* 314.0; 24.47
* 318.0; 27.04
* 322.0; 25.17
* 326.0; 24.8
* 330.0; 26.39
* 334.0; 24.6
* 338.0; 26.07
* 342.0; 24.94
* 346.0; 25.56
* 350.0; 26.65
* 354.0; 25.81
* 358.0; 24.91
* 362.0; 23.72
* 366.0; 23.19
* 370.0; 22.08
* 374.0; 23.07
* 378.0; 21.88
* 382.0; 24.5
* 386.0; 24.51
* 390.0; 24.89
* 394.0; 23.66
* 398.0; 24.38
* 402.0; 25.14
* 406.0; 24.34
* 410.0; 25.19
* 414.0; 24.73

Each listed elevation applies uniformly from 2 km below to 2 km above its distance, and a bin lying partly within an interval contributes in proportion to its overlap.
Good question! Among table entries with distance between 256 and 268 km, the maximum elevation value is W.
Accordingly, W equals 26.45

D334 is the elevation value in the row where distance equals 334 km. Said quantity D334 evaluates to 24.6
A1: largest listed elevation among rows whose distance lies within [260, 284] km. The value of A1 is 26.87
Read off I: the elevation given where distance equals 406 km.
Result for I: 24.34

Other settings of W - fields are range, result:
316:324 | 27.04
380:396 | 24.89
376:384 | 24.5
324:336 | 26.39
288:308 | 22.92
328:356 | 26.65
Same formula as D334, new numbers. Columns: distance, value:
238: 26.51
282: 25.21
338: 26.07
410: 25.19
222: 31.21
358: 24.91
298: 18.11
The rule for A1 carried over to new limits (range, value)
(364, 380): 23.19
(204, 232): 31.46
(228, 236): 27.18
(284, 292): 26.71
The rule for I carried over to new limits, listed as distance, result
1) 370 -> 22.08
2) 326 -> 24.8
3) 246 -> 25.93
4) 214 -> 28.69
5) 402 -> 25.14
